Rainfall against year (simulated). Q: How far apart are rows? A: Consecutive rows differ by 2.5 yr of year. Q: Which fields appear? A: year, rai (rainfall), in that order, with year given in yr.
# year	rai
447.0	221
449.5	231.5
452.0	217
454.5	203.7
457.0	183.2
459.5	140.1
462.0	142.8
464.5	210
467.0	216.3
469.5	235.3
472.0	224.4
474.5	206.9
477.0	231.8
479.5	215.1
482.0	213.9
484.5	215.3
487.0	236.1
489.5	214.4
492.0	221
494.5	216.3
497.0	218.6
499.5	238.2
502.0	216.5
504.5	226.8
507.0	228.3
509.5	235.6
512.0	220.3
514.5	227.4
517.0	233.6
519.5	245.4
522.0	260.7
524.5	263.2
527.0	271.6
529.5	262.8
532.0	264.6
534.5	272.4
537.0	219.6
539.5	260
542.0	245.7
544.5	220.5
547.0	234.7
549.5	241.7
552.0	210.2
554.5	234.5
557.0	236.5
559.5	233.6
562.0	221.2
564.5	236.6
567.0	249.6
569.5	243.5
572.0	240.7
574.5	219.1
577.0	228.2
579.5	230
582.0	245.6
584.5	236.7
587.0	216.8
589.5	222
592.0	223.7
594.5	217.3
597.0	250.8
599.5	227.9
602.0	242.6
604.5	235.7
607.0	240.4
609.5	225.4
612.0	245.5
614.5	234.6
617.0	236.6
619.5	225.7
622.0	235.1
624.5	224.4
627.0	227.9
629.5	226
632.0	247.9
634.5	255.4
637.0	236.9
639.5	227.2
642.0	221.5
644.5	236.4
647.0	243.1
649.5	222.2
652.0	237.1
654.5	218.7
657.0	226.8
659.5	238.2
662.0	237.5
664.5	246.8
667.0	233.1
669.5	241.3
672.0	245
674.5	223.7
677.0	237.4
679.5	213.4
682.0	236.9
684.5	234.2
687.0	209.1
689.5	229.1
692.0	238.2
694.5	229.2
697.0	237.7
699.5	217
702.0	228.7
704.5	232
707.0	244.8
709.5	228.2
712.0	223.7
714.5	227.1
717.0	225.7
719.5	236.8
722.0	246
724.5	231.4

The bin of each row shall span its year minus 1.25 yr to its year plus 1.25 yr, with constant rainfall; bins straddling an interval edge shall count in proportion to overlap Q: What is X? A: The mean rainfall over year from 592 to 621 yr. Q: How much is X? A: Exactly 234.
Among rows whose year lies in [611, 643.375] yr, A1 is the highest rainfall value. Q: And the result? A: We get 255.4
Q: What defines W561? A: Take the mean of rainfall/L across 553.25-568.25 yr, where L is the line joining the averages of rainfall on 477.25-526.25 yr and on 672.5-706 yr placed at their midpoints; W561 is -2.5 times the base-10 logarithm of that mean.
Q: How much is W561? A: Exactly -0.03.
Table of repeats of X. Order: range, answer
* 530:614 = 236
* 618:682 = 233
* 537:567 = 234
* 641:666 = 233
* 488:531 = 236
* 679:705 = 228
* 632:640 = 242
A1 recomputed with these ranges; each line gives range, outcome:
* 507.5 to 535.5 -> 272.4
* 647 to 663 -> 243.1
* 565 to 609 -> 250.8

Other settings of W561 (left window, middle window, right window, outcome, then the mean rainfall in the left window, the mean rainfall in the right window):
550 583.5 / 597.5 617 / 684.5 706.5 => -0.02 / 233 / 229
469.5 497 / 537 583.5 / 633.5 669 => -0.04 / 220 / 234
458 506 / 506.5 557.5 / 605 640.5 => -0.10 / 213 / 235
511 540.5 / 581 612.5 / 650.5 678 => 0.04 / 250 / 235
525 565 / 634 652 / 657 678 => 0.02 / 242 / 237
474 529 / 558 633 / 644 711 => -0.01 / 231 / 232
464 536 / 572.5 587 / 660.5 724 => 0.01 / 233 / 232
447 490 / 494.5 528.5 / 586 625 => -0.10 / 208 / 232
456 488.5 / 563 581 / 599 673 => -0.06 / 206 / 235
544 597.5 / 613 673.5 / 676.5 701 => -0.02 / 231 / 228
